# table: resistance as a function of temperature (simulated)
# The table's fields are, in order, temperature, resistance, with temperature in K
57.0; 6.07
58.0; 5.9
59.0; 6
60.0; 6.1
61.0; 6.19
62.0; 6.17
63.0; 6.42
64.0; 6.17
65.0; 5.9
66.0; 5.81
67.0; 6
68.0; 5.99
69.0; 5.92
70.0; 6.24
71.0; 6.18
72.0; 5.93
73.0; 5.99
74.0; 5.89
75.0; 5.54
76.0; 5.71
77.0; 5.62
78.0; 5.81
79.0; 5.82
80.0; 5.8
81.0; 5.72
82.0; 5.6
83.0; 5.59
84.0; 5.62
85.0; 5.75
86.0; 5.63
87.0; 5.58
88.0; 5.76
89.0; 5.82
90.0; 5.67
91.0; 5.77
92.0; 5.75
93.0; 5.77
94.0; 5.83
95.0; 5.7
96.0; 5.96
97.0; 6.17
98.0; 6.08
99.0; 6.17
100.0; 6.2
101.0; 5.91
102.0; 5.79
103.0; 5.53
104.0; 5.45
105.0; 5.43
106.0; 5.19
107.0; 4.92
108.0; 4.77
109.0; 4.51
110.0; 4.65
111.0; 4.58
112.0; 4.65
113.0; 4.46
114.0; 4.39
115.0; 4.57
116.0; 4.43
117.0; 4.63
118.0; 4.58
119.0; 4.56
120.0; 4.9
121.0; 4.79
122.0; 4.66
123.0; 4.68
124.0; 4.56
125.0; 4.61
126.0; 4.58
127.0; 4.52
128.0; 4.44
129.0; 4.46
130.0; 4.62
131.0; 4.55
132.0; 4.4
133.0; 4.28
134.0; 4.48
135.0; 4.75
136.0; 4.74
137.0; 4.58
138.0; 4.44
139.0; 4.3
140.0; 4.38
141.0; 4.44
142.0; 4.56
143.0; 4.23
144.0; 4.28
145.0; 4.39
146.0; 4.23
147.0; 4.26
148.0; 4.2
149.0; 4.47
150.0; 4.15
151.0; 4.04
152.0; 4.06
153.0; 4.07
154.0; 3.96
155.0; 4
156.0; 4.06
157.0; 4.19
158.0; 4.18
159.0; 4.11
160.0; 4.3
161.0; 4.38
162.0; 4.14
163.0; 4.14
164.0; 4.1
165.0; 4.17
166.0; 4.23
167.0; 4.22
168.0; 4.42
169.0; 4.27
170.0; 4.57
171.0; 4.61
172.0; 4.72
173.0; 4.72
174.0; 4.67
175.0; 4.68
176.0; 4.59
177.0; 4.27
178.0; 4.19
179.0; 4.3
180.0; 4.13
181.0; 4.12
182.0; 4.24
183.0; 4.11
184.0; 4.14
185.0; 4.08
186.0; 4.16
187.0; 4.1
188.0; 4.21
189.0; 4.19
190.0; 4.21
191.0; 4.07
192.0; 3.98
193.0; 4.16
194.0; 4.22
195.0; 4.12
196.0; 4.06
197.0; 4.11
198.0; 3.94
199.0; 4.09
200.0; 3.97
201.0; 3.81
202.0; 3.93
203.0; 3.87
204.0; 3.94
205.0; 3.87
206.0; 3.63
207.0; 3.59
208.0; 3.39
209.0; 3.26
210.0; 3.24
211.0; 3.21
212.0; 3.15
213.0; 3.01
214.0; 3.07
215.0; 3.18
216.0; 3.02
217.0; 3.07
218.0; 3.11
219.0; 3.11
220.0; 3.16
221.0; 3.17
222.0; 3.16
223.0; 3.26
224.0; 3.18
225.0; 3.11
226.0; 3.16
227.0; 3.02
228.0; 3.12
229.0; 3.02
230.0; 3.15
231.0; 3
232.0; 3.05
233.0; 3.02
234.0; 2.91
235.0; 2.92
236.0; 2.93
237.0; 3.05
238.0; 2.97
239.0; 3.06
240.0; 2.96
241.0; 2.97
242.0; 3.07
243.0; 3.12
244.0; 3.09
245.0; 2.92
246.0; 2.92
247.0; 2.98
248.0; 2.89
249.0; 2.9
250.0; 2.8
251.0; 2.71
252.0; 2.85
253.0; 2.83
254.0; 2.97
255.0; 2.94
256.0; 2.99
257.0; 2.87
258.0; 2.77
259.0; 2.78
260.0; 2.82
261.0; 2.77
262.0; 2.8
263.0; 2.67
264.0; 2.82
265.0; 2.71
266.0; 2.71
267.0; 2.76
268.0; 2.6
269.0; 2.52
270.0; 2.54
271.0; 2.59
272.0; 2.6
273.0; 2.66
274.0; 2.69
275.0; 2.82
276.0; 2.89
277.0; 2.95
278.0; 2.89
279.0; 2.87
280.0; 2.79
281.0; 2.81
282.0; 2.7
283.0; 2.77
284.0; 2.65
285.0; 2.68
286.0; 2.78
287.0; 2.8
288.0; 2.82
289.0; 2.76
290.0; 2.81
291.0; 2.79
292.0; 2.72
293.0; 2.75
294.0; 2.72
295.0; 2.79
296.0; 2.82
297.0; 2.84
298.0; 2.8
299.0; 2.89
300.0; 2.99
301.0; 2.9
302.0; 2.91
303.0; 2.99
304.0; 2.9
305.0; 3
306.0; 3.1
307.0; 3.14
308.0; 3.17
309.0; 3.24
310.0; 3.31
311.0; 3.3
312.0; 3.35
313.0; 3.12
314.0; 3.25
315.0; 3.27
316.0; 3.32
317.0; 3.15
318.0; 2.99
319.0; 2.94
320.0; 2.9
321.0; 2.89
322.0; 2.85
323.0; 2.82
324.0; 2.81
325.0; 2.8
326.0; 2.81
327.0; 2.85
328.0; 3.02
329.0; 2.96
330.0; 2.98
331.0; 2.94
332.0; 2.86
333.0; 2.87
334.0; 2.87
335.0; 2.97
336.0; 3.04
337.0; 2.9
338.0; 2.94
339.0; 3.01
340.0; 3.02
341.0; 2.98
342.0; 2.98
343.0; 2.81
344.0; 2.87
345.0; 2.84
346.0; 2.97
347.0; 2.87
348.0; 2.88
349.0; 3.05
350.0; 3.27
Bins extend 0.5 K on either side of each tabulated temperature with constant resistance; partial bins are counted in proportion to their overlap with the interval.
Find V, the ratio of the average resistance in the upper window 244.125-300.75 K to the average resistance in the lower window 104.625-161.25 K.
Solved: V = 0.63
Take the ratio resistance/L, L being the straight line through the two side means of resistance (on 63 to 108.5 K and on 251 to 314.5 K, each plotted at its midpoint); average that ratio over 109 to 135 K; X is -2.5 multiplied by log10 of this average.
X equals 0.15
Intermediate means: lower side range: 5.77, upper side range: 2.85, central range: 4.56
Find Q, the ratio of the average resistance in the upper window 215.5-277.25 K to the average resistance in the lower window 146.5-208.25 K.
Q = 0.70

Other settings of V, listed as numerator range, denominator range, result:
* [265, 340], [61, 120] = 0.52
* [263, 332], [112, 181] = 0.66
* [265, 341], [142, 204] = 0.69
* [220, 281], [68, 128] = 0.54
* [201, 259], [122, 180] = 0.71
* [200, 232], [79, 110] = 0.58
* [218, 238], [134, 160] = 0.72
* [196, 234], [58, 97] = 0.57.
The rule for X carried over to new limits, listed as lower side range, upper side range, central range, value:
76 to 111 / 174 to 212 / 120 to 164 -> 0.11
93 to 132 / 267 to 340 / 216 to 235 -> 0.21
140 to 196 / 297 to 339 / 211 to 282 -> 0.22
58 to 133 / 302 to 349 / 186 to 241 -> 0.21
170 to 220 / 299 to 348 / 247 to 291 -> 0.21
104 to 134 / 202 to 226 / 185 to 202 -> -0.14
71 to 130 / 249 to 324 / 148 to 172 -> 0.07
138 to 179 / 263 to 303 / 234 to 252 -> 0.11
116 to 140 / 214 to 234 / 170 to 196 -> -0.15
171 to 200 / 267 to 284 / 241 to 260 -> 0.09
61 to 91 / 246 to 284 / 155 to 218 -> 0.02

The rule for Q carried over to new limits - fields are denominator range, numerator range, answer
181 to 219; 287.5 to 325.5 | 0.79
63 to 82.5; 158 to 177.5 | 0.74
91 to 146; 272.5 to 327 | 0.60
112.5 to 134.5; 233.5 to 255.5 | 0.65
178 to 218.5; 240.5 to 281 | 0.74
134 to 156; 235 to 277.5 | 0.66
